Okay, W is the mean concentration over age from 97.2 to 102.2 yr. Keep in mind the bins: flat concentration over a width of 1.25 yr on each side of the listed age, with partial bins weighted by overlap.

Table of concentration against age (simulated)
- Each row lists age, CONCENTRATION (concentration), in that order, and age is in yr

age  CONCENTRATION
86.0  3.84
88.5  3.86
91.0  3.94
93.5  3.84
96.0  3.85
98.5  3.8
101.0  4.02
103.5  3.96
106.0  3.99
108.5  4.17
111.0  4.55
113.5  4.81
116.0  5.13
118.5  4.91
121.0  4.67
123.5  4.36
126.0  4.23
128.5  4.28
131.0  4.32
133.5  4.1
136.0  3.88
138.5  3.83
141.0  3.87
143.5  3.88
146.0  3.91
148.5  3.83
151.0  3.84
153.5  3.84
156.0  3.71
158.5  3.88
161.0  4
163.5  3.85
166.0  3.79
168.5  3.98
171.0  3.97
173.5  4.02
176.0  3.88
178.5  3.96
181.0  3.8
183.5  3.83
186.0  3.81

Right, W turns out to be 3.91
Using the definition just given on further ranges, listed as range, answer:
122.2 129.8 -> 4.29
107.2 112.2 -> 4.35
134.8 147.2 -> 3.87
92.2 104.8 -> 3.89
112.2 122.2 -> 4.88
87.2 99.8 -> 3.86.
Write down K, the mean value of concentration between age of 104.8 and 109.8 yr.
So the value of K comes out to 4.09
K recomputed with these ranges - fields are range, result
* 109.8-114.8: 4.69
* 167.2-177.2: 3.96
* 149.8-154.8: 3.84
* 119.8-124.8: 4.51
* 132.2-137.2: 3.99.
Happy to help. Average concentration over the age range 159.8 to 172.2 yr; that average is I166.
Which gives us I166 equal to 3.92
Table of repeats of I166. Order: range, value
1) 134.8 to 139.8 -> 3.85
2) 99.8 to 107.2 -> 3.99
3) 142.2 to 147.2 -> 3.89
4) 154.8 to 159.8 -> 3.8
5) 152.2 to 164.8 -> 3.86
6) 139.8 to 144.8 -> 3.88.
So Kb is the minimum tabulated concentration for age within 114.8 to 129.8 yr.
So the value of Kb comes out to 4.23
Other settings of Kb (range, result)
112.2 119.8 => 4.81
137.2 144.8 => 3.83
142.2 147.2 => 3.88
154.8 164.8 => 3.71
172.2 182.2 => 3.8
